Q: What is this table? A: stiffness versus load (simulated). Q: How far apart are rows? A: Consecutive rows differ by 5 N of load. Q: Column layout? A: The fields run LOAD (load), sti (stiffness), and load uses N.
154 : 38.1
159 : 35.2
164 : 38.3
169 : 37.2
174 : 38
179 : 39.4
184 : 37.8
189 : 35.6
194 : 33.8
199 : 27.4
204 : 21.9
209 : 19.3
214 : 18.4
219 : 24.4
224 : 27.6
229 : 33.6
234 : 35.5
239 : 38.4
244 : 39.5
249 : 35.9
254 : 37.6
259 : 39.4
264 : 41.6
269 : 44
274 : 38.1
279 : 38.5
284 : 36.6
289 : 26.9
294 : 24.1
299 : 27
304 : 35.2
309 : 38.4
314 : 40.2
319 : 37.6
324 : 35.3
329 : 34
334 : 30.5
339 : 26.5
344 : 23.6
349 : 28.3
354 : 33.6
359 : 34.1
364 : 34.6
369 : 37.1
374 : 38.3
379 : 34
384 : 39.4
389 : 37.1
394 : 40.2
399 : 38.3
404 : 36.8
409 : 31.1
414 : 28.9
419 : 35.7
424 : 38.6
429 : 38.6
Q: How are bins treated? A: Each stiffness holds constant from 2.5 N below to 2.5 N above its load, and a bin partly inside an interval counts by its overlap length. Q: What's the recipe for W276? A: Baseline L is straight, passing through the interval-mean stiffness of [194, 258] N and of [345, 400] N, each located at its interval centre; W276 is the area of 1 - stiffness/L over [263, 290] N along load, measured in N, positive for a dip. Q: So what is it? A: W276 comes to -5.0 N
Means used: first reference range 30.3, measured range 38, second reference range 35.5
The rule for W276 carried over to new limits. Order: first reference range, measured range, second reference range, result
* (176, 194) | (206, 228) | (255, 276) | 8.77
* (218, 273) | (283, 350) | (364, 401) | 9.67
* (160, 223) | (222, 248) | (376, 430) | -2.47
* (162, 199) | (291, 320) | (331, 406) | 1.23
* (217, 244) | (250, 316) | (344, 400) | -4.45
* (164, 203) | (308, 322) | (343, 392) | -1.62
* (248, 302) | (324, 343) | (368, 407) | 3.16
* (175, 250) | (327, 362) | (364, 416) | 4.80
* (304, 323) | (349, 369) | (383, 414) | 1.82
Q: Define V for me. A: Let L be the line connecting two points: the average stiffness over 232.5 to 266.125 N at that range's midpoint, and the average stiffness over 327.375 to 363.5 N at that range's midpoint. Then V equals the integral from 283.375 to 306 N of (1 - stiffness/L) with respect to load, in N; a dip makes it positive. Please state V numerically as 3.41 N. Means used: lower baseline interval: 38.3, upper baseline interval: 30.2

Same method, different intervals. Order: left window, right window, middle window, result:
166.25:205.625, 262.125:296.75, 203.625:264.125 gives 5.5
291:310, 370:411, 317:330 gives -1.5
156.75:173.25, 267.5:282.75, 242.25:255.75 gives 0.5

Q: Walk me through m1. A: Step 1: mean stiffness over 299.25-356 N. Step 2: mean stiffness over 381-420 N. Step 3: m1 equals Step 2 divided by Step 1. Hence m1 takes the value 1.1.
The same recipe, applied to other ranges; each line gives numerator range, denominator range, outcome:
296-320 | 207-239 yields 1.28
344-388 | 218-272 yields 0.94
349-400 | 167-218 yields 1.18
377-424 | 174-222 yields 1.23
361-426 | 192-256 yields 1.20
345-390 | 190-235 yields 1.29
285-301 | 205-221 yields 1.30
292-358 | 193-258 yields 1.05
